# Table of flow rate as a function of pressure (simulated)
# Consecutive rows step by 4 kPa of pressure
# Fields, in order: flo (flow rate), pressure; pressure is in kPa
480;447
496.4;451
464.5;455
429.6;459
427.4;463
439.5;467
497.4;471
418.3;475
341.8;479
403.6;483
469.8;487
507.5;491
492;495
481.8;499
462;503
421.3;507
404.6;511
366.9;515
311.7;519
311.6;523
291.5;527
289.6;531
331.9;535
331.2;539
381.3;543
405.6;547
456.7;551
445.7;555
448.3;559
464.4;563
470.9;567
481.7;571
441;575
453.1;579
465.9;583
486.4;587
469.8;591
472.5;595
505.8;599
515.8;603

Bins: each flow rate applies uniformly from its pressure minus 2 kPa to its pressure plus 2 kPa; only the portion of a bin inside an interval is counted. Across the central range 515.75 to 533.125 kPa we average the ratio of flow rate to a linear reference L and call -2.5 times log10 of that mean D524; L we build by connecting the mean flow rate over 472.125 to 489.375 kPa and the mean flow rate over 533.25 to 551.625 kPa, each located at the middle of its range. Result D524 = 0.26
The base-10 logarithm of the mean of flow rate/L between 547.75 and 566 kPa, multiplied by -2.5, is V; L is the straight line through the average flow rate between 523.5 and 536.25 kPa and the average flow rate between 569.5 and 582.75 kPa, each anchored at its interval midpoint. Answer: -0.15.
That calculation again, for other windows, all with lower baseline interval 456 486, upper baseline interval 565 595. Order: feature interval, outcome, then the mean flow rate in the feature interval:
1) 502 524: 0.17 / 379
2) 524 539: 0.41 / 308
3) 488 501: -0.13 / 492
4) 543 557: 0.07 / 428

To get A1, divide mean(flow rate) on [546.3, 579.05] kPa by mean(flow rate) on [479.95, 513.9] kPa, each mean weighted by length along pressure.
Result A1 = 1.01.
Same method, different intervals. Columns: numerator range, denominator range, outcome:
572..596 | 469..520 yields 1.08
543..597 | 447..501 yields 1.01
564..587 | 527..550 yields 1.34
